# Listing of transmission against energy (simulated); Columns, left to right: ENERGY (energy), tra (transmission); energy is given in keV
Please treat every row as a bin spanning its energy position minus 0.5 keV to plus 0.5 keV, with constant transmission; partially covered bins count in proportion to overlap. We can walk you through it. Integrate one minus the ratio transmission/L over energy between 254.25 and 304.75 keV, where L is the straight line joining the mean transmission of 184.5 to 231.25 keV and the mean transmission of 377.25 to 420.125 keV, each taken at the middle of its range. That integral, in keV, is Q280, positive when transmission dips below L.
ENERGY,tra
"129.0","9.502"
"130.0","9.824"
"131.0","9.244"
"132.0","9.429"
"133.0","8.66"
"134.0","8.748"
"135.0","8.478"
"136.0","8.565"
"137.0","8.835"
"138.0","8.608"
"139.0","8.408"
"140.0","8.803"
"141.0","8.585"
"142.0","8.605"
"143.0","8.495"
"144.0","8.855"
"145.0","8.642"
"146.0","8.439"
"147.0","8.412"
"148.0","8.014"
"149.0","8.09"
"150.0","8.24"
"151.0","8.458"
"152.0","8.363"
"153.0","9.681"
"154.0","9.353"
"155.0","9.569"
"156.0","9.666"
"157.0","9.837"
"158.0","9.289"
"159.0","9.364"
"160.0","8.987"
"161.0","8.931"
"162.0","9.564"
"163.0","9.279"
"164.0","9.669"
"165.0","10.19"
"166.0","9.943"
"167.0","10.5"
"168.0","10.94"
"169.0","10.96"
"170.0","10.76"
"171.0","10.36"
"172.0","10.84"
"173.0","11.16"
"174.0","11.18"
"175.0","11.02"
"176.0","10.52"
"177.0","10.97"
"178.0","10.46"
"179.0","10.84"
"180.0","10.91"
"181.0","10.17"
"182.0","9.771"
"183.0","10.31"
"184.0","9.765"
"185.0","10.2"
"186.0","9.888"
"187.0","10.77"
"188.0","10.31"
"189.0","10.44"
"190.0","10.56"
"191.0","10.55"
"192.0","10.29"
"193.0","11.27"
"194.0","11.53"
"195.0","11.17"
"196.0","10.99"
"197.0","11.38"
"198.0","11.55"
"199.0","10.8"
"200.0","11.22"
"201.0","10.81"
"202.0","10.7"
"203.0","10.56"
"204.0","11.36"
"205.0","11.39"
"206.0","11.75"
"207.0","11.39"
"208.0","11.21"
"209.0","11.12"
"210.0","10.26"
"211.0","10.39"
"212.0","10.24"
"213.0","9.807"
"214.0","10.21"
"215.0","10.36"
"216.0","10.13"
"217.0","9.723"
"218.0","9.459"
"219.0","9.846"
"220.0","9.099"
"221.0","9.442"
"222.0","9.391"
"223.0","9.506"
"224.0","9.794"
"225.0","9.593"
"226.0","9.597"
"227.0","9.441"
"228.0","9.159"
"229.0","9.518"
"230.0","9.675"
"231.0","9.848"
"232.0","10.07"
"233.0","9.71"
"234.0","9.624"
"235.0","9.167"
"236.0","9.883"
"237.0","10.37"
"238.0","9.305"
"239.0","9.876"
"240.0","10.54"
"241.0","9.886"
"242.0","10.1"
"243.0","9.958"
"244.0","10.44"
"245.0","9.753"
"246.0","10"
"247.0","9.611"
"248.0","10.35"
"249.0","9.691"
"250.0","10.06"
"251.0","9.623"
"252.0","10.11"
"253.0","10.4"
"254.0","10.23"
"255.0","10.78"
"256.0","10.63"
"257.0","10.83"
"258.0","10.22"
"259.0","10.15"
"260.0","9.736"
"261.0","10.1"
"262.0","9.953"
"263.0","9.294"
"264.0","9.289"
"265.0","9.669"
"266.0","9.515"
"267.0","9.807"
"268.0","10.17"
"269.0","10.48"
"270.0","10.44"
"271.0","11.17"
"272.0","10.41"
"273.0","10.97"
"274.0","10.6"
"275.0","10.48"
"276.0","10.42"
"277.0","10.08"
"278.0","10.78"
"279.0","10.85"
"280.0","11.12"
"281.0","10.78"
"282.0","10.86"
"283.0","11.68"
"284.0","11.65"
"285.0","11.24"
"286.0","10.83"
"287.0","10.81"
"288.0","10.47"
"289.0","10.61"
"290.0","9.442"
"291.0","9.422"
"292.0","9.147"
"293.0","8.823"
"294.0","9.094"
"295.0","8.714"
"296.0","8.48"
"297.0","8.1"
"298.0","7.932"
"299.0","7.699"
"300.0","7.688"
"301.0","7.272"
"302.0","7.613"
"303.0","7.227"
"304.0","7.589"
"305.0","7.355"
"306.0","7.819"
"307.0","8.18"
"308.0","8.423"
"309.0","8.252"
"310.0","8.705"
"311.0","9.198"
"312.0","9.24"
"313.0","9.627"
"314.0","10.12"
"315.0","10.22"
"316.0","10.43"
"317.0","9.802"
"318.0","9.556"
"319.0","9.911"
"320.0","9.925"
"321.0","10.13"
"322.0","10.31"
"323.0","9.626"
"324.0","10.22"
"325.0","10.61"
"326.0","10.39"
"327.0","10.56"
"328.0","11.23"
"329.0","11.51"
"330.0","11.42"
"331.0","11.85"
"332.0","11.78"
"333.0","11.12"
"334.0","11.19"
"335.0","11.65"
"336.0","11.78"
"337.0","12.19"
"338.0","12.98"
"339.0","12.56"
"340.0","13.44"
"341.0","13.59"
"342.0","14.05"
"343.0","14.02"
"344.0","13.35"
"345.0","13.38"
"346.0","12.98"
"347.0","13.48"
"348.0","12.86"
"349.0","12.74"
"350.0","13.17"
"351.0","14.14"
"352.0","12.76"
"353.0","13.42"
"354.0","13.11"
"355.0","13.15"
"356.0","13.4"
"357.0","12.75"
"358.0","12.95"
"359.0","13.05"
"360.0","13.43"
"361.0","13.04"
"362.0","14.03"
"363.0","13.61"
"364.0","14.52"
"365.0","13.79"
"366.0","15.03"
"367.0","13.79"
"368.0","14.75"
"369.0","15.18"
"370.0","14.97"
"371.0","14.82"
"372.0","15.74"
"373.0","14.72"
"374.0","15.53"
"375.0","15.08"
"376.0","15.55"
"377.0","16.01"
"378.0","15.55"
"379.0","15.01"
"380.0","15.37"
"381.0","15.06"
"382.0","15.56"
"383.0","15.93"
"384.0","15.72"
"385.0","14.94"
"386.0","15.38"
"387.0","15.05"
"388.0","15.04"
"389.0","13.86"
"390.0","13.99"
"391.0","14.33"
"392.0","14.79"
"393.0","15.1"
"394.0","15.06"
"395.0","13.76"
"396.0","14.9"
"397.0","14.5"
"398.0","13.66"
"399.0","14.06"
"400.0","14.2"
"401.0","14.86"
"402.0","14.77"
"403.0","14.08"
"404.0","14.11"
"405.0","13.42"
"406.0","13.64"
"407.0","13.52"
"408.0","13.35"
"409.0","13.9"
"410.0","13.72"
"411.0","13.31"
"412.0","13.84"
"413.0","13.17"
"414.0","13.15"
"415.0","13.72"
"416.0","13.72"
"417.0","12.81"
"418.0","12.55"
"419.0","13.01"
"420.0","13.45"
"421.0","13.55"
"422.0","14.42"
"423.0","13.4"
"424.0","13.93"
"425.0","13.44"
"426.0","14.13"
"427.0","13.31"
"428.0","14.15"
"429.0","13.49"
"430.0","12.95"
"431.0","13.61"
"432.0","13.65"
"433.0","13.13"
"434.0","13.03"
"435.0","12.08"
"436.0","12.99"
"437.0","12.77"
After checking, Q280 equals 8.5 keV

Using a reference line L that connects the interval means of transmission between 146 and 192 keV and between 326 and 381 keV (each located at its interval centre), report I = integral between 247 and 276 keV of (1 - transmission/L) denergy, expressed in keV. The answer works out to 3.75 keV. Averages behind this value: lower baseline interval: 9.92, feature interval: 10.2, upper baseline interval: 13.5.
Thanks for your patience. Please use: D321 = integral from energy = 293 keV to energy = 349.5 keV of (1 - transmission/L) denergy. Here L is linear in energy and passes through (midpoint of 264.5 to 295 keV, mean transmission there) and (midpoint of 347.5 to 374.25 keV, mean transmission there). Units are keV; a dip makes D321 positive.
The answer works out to 8.6 keV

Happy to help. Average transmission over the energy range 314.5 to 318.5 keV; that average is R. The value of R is 10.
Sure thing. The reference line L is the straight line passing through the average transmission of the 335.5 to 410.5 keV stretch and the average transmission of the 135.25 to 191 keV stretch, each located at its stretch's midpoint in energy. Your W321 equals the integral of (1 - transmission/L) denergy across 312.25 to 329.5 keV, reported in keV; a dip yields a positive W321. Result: 3.7 keV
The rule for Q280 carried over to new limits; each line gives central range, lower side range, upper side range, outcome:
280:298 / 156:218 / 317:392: 3.2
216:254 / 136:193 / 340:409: 4.9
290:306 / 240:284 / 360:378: 4.9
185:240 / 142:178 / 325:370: 1.2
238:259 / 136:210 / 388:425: 2.1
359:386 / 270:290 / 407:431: -4.8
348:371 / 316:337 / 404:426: -3.7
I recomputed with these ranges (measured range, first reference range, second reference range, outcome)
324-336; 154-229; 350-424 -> 1.7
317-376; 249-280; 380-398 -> 2.5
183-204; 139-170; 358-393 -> -1.2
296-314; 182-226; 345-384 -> 6.5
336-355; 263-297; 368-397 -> 0.2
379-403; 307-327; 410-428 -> -4.5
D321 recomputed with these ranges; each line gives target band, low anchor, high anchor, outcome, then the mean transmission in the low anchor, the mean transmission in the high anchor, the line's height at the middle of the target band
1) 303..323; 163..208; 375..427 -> 5.7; 10.7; 14.3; 12.8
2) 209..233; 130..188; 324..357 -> 1.7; 9.56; 12.5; 10.6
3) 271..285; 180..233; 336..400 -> 1.4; 10.3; 14.2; 12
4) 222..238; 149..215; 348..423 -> 2.3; 10.4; 14.2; 11.3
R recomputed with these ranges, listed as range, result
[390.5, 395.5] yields 14.6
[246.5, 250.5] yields 9.93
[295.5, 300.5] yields 7.98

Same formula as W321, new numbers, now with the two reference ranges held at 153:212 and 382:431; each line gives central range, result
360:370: -0.6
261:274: 1.9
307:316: 2.4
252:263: 1.3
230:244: 1.8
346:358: 0.0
